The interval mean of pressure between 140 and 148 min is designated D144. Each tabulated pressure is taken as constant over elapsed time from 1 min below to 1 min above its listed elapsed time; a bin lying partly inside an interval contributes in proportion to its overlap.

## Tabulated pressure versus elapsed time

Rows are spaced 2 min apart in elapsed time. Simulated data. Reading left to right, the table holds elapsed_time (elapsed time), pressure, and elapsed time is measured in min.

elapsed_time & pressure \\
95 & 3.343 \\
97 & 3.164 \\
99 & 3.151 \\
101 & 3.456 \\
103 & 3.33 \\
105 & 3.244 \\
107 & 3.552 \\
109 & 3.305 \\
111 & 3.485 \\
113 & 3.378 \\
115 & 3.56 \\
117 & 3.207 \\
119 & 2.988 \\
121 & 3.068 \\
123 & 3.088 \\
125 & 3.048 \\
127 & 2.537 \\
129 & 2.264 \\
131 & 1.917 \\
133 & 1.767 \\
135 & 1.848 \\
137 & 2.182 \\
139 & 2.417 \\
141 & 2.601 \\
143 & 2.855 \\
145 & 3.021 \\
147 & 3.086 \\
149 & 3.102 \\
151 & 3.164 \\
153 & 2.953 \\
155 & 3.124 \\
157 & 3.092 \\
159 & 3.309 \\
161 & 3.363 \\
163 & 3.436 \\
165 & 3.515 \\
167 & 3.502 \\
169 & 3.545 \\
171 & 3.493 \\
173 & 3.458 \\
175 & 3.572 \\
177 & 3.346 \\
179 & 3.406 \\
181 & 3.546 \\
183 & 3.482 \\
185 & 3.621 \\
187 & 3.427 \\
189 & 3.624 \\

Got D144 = 2.89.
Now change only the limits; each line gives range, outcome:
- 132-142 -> 2.16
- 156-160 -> 3.2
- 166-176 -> 3.51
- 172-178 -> 3.46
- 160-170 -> 3.47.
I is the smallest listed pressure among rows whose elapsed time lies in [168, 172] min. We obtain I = 3.493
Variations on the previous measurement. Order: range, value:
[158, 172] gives 3.309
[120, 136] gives 1.767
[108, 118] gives 3.207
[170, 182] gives 3.346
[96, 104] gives 3.151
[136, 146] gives 2.182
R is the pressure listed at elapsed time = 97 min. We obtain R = 3.164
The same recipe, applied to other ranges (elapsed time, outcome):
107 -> 3.552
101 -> 3.456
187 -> 3.427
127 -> 2.537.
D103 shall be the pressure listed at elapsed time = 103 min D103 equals 3.33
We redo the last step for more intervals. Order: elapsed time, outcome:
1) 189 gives 3.624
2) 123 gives 3.088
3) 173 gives 3.458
